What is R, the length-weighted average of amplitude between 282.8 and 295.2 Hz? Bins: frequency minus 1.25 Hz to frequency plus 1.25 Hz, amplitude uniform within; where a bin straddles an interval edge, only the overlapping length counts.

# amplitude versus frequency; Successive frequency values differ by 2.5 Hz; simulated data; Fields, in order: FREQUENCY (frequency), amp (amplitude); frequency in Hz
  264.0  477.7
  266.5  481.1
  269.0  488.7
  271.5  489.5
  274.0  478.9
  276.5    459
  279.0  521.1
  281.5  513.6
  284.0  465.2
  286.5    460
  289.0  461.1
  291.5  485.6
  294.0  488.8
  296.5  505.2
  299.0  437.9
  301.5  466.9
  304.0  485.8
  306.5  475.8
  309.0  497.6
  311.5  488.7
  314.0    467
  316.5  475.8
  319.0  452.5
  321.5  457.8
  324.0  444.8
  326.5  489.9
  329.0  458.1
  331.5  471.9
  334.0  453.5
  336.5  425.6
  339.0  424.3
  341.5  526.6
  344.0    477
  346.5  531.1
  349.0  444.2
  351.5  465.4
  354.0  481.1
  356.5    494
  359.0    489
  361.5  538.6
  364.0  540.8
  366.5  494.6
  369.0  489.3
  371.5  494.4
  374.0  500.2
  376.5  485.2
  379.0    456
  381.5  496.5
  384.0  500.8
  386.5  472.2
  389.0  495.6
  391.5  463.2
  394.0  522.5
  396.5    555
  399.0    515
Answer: 472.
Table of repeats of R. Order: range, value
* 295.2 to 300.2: 472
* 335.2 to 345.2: 463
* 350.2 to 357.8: 480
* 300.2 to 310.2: 481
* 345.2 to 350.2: 488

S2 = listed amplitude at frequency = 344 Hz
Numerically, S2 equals 477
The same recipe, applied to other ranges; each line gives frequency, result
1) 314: 467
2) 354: 481.1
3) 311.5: 488.7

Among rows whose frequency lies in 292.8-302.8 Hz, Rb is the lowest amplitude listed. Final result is 437.9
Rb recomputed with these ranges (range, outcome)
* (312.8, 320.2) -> 452.5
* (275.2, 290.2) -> 459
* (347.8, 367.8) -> 444.2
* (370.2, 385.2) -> 456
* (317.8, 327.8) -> 444.8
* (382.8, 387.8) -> 472.2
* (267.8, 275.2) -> 478.9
